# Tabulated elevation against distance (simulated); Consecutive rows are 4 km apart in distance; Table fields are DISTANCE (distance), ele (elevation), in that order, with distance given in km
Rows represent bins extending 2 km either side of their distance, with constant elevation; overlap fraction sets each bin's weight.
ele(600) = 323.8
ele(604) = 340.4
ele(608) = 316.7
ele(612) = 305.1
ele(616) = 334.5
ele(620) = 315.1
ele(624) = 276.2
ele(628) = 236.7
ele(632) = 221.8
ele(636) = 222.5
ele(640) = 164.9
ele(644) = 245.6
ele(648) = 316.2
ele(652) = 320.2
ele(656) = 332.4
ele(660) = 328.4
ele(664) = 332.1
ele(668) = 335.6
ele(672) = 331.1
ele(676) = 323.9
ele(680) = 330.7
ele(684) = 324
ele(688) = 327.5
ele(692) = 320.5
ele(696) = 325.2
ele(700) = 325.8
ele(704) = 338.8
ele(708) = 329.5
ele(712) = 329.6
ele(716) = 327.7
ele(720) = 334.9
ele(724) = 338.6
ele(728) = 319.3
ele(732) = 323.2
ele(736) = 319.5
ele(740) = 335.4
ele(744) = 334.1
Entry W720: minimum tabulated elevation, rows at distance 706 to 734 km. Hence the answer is 319.3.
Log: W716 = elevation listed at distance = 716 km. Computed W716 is 327.7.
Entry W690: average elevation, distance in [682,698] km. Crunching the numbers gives 324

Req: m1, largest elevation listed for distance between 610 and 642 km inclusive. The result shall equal 334.5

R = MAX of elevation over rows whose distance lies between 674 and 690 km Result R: 330.7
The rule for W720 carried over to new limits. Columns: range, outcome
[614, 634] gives 221.8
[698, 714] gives 325.8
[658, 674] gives 328.4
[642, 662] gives 245.6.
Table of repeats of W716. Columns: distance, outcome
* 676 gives 323.9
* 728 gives 319.3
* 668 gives 335.6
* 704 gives 338.8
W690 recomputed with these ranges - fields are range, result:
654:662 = 330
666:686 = 329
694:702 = 326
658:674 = 332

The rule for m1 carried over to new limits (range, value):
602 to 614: 340.4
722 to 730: 338.6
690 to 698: 325.2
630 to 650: 316.2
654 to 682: 335.6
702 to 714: 338.8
